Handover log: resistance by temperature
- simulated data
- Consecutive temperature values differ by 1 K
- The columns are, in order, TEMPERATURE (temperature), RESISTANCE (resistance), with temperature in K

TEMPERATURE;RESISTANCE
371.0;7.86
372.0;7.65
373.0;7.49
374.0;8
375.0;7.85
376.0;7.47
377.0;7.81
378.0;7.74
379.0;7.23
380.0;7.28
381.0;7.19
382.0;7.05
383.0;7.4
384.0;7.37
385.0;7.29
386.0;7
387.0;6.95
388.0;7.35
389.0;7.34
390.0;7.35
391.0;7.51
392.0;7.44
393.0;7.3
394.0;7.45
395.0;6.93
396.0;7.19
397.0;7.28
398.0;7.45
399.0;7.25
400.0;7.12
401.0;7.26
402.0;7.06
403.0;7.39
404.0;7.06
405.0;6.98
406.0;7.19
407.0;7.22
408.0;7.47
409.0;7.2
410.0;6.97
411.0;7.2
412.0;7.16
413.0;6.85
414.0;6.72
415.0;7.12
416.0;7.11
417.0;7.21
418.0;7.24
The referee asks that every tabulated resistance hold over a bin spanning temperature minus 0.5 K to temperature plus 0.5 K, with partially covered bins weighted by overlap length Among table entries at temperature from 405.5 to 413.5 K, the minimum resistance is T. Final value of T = 6.85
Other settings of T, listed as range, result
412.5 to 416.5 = 6.72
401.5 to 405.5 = 6.98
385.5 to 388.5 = 6.95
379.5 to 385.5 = 7.05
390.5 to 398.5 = 6.93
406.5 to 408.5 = 7.22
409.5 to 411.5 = 6.97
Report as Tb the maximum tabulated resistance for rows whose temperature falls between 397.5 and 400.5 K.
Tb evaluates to 7.45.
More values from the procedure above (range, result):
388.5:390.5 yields 7.35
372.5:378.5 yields 8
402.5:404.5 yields 7.39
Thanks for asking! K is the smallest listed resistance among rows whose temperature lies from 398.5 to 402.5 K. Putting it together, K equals 7.06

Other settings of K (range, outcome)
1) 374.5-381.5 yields 7.19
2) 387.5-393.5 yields 7.3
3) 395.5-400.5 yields 7.12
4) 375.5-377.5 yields 7.47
